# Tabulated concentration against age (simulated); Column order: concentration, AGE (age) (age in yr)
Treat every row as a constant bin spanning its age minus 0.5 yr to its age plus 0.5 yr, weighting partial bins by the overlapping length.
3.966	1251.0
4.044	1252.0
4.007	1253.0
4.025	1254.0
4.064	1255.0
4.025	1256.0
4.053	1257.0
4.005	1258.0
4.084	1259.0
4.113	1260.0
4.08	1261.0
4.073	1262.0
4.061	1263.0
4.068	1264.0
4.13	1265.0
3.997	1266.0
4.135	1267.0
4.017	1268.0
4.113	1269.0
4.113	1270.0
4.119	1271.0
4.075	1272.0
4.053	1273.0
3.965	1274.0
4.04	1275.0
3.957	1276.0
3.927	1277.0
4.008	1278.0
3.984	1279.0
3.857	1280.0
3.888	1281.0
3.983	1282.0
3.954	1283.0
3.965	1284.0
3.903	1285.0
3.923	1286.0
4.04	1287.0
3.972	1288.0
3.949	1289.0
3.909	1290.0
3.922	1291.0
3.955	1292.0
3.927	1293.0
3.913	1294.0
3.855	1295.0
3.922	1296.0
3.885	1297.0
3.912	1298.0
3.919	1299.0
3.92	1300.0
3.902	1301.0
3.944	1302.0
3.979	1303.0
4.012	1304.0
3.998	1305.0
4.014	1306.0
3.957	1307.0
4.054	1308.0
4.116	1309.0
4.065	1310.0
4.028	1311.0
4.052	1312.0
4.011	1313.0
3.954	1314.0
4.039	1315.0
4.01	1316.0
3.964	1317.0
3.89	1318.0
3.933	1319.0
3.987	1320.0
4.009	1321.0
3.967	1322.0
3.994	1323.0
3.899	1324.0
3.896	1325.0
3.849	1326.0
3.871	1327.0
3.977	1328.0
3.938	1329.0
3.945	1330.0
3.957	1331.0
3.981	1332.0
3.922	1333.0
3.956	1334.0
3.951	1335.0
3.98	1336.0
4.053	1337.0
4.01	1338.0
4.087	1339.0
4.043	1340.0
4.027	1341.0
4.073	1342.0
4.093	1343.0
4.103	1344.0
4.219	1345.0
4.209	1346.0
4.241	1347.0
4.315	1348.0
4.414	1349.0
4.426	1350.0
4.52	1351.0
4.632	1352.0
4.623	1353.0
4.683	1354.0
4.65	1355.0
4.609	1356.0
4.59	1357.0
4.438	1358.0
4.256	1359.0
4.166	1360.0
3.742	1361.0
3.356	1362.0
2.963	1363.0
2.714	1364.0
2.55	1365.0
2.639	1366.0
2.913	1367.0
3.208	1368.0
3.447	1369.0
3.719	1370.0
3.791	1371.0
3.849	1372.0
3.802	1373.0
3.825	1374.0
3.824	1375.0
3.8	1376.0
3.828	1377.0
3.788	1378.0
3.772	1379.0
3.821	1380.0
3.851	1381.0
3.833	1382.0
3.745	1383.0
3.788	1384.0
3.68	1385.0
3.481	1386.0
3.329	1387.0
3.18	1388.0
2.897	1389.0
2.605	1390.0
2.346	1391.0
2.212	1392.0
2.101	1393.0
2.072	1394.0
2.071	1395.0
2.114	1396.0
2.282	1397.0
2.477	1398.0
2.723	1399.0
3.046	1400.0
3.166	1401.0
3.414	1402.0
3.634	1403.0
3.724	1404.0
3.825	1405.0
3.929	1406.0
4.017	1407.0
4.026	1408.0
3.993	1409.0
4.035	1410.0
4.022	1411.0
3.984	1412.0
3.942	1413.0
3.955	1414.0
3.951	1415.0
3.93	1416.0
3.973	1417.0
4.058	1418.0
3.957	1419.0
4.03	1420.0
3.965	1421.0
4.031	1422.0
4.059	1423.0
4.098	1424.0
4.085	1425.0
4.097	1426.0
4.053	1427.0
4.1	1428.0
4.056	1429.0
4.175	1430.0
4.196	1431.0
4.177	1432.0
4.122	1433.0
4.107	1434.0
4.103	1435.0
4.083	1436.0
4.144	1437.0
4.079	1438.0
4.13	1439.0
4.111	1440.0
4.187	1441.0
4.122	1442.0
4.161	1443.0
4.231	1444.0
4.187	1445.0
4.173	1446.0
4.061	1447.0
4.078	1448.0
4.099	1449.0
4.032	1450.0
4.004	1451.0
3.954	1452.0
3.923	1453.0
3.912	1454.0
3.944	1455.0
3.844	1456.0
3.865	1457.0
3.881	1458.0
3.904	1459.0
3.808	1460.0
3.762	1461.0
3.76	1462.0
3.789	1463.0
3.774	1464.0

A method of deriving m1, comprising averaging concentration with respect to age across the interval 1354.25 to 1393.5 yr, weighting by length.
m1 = 3.52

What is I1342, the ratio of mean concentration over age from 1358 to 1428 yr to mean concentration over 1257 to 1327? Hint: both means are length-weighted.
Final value 0.88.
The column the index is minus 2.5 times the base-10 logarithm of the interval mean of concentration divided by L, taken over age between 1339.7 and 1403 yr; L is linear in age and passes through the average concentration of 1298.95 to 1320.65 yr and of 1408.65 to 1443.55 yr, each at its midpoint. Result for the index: 0.131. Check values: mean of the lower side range 3.99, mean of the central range 3.57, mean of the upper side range 4.07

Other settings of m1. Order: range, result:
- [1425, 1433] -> 4.12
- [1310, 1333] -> 3.96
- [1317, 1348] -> 4.01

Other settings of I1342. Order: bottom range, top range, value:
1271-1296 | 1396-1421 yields 0.92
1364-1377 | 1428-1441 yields 1.20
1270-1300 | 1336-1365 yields 1.04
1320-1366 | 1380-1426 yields 0.86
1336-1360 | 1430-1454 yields 0.95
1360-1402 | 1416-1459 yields 1.27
